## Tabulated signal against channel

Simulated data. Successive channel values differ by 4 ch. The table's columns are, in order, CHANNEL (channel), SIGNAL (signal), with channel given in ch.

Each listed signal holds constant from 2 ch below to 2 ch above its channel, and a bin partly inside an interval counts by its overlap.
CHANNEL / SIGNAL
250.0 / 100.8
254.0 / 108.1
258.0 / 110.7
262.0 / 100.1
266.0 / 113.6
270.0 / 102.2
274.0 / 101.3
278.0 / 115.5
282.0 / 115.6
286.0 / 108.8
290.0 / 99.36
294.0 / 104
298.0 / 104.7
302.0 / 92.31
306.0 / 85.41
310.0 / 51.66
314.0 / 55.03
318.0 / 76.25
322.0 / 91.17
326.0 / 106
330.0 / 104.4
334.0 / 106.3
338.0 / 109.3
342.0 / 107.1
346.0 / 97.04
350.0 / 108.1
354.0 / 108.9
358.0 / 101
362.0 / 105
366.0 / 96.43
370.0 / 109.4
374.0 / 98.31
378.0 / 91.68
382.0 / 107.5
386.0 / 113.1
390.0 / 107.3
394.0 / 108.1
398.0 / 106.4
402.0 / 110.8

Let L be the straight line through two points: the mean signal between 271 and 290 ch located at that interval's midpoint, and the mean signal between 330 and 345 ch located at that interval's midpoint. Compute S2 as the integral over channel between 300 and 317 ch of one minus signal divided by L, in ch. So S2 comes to 5.7 ch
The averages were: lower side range 109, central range 71.4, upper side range 106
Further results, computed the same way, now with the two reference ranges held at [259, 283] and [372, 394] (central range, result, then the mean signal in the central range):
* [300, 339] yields 6.9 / 87.2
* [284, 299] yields 0.4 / 104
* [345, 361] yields 0.1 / 104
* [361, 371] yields 0.2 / 103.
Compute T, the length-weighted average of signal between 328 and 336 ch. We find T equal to 105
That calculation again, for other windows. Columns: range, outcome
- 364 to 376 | 101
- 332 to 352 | 106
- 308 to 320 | 61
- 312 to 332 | 86.6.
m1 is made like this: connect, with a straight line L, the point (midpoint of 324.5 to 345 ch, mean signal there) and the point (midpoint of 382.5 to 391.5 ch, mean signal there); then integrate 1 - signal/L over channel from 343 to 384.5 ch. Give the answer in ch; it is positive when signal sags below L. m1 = 2.2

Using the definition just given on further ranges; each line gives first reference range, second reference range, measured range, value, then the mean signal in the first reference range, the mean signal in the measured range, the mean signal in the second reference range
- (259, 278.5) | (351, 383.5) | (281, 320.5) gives 6.1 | 106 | 88.7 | 102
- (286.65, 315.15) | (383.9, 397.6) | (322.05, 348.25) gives -2.4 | 86.7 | 104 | 109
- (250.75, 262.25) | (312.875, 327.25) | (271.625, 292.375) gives -2.4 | 107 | 108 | 82.5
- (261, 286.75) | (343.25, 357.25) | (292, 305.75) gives 1.1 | 108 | 98.4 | 104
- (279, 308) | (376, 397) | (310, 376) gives 4.2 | 102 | 97.3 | 106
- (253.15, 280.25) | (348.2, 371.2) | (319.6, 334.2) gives 0.7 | 107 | 101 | 105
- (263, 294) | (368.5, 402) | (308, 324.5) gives 5.7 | 108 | 69.7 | 105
